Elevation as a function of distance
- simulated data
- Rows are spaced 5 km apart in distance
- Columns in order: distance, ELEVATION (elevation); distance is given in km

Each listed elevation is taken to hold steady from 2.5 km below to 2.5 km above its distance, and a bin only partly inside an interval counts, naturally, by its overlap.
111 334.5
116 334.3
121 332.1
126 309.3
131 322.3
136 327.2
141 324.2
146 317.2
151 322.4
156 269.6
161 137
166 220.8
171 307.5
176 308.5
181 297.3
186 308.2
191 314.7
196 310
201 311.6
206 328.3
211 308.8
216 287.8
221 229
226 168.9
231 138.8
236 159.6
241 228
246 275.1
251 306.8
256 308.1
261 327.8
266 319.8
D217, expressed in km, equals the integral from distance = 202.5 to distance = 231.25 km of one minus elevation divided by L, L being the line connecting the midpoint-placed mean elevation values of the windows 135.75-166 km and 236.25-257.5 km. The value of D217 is 1.5 km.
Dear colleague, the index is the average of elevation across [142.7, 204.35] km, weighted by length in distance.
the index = 286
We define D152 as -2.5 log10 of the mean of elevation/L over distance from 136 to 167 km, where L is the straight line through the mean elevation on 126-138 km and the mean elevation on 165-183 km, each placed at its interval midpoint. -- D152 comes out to 0.131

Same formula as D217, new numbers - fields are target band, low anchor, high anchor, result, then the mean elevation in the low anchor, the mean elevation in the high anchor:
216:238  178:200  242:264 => 8.4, 308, 300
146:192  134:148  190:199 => 5.8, 323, 312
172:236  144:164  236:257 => -2.7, 259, 263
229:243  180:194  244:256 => 5.8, 308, 295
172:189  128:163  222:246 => -3.7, 291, 188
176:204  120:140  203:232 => -3.7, 322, 250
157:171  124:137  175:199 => 4.5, 319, 308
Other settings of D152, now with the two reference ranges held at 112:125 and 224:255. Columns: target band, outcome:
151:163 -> 0.27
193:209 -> -0.24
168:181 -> -0.09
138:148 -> -0.05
